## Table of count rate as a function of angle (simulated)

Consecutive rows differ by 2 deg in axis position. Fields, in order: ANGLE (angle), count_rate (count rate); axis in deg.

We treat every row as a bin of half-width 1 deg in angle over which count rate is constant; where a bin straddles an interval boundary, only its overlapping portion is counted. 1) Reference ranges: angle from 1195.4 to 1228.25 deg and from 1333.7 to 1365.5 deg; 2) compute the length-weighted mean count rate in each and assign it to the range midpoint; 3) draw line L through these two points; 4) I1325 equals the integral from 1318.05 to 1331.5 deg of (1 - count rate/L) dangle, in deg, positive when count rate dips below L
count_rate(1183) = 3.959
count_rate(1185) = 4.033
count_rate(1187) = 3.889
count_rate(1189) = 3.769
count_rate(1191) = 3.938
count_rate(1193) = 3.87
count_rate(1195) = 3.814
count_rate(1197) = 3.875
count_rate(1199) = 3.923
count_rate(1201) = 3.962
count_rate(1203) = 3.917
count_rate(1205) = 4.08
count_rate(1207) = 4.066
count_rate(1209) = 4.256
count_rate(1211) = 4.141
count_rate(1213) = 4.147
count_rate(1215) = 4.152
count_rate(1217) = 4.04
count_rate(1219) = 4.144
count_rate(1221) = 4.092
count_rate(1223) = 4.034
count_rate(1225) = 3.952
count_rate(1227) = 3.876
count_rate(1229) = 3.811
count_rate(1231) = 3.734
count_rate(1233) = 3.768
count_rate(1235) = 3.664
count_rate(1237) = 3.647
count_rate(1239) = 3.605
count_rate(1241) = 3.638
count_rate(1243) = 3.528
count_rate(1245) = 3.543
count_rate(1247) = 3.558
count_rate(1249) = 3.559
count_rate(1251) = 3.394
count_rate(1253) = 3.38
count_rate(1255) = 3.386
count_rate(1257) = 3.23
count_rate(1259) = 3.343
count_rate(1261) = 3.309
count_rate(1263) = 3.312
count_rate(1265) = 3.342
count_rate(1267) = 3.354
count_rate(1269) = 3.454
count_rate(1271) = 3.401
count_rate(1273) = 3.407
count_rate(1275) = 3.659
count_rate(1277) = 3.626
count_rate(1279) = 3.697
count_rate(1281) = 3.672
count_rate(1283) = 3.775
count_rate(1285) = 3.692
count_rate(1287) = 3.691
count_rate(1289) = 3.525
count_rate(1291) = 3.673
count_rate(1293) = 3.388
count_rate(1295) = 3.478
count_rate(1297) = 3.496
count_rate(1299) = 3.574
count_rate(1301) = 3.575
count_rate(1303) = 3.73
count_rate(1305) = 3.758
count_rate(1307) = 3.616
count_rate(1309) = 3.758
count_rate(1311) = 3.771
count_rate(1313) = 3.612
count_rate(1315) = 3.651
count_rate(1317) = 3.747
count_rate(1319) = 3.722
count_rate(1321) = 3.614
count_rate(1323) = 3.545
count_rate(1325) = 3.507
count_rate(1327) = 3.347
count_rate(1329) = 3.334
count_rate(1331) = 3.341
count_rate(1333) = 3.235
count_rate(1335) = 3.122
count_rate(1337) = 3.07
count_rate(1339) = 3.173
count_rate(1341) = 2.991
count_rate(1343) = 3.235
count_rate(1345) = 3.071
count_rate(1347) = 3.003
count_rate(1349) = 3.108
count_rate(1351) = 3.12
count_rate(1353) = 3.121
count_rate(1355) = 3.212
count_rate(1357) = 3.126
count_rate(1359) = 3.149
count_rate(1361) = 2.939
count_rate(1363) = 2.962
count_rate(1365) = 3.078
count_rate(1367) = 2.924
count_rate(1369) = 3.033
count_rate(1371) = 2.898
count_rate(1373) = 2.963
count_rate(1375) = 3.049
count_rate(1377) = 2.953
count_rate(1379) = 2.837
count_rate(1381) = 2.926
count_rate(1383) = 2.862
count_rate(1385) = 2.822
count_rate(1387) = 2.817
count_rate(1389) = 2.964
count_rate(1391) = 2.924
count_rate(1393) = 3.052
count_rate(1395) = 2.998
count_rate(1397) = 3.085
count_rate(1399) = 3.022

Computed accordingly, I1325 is -0.9 deg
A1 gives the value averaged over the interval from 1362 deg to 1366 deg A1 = 3.02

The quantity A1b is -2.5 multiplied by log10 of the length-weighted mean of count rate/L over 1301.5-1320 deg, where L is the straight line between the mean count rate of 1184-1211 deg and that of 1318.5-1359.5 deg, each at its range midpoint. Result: -0.098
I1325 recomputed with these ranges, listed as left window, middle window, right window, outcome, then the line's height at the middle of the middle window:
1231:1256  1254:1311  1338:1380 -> -2.6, 3.39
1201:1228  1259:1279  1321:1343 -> 1.4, 3.7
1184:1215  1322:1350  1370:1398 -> -0.1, 3.21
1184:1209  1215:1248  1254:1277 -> -1.2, 3.66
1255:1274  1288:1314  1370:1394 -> -3.2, 3.22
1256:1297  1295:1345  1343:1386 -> -3.2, 3.26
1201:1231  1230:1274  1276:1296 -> 4.0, 3.82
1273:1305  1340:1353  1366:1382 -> 0.3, 3.16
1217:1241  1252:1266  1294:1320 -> 1.6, 3.77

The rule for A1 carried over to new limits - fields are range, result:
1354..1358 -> 3.17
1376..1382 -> 2.91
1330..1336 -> 3.23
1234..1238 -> 3.66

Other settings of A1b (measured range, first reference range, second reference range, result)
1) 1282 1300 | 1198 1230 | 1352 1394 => -0.019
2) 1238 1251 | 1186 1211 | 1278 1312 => 0.073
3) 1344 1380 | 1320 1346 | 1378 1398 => 0.022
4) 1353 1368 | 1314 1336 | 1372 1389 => 0.018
